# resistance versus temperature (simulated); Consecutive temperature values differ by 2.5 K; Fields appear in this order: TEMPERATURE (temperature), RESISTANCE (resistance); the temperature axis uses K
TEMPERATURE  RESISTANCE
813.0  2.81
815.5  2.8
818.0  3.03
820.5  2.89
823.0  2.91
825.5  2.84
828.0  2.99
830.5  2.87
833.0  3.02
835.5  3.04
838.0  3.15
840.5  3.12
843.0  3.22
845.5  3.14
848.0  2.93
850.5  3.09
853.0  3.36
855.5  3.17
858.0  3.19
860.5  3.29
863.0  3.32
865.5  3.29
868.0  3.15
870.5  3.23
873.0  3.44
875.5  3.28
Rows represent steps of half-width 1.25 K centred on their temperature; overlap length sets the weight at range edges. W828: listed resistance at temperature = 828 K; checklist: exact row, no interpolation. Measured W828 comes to 2.99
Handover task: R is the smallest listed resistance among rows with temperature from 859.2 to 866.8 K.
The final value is 3.29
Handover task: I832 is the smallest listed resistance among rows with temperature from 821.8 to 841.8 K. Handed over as 2.84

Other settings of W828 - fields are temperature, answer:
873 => 3.44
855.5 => 3.17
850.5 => 3.09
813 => 2.81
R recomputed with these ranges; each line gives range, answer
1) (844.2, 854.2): 2.93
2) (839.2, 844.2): 3.12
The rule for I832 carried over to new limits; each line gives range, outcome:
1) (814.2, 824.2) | 2.8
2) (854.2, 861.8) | 3.17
